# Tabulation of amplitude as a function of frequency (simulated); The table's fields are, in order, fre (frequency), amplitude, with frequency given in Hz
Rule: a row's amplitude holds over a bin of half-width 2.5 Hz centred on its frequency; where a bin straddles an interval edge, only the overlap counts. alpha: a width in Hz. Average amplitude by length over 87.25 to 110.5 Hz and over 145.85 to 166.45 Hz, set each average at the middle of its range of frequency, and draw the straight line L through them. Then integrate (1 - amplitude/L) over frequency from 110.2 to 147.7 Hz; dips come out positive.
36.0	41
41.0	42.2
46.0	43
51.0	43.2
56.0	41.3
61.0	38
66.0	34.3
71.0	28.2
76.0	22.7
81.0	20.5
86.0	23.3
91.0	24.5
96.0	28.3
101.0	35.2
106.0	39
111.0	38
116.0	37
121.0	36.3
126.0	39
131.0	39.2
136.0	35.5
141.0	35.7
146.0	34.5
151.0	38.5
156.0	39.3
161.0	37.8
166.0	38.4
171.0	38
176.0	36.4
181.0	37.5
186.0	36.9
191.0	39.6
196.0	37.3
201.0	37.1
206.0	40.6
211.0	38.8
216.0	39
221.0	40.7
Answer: -2.04 Hz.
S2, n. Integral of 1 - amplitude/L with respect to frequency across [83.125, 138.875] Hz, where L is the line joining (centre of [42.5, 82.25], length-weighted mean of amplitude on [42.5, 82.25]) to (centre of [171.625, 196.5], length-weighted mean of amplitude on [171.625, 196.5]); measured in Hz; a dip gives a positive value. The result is 2.7 Hz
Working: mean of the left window 34.5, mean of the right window 37.6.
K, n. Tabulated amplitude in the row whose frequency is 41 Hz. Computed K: 42.2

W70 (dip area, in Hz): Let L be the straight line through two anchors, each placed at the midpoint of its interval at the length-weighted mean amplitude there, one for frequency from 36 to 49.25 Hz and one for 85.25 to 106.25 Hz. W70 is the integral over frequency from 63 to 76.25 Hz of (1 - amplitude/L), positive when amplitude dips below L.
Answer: 2.3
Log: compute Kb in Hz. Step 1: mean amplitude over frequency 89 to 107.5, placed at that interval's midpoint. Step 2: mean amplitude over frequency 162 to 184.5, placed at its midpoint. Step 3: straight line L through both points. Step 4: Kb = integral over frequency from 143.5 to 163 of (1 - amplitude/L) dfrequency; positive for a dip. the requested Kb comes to -0.8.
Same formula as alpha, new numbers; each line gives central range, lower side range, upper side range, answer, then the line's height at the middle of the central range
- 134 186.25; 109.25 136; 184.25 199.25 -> 0.9 Hz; 37.8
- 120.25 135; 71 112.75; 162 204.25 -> -2.7 Hz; 32.2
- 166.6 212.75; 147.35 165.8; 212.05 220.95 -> 1.1 Hz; 38.9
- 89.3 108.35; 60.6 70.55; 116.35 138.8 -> 2.1 Hz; 35.9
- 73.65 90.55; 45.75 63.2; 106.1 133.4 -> 7.4 Hz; 39.9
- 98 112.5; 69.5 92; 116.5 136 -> -2.7 Hz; 31.2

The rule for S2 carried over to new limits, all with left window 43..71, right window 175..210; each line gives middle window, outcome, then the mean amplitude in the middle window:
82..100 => 6.0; 25.8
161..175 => 0.1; 37.9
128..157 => 1.0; 37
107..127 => 0.5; 37.6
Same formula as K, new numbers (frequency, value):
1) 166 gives 38.4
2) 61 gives 38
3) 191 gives 39.6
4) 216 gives 39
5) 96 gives 28.3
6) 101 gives 35.2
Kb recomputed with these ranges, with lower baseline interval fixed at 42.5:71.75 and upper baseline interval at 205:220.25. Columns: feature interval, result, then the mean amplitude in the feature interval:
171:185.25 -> 0.8 Hz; 37.1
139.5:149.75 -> 1.0 Hz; 35.5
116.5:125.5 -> 0.5 Hz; 37.1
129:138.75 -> 0.5 Hz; 37.2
